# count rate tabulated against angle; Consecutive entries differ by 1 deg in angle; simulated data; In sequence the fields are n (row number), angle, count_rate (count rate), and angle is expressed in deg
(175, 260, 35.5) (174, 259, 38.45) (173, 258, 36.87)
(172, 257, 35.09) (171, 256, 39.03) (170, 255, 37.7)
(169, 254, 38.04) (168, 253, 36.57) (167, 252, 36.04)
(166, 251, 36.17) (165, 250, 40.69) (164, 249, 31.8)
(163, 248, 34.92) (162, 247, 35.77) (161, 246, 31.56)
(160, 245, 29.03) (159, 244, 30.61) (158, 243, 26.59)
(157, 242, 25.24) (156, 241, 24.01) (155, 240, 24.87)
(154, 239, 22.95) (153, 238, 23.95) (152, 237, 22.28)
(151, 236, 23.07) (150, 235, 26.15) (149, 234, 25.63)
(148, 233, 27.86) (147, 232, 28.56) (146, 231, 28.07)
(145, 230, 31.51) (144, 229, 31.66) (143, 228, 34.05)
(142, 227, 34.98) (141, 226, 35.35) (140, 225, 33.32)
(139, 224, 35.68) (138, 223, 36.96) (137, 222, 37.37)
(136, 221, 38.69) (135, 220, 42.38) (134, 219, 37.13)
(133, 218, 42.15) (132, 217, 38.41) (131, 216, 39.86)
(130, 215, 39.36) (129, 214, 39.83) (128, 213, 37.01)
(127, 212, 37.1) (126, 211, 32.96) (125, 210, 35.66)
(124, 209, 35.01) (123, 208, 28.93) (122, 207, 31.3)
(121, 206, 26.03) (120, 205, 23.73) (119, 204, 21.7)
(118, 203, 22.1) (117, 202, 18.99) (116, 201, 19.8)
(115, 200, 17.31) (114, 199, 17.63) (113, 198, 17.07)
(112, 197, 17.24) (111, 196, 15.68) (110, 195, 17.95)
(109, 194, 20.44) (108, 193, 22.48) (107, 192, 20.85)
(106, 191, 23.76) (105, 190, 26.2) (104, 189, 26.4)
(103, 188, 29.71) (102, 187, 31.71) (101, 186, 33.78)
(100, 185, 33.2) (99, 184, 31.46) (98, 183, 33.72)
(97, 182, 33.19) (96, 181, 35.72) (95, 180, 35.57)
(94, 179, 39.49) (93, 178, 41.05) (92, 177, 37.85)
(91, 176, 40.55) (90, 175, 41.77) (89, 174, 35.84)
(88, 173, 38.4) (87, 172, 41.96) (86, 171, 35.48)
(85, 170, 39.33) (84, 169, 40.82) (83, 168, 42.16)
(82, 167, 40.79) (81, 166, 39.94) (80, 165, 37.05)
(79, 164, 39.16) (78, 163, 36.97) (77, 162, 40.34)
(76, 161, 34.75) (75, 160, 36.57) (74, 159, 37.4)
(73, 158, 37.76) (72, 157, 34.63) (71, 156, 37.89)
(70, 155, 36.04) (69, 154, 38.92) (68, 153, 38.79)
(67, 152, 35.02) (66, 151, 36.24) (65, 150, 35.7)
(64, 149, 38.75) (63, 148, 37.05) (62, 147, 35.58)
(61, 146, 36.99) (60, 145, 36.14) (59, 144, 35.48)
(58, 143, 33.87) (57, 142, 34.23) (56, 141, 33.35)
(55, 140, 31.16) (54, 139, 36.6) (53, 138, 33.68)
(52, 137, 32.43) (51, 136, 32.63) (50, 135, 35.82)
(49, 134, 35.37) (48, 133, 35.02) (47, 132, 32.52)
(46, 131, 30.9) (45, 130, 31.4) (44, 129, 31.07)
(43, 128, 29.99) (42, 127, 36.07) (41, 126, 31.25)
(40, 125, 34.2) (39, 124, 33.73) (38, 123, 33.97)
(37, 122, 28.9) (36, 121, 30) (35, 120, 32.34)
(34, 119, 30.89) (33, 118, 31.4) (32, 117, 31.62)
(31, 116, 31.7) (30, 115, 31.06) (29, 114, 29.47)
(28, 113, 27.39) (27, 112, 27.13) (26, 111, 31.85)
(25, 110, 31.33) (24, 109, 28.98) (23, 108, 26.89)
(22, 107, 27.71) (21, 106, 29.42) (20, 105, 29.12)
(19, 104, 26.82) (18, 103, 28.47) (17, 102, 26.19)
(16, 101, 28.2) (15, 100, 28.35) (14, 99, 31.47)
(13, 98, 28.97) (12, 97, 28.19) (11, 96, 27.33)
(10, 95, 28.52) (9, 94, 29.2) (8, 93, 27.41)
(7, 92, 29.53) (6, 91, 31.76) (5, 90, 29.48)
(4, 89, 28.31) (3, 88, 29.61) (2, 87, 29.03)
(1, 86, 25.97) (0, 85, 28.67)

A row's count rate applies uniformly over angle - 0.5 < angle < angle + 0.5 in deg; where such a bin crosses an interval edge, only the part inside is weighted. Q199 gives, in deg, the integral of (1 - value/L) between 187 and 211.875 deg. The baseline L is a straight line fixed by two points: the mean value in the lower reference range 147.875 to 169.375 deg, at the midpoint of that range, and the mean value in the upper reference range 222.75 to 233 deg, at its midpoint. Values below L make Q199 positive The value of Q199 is 7.6 deg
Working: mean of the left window 37.8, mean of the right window 32.7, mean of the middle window 24.1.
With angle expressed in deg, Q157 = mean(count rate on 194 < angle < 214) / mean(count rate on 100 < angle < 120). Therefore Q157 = 0.9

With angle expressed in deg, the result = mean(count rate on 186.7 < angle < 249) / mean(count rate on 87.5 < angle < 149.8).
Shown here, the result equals 0.92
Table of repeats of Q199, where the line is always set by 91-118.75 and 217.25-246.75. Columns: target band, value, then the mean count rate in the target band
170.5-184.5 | -3.35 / 37.3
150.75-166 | -3.80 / 37.3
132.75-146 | -2.15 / 34.4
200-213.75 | 1.01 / 28.3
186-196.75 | 2.28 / 23.8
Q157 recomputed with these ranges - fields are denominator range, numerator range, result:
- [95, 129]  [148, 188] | 1.24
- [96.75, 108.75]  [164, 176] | 1.39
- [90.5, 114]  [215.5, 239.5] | 1.13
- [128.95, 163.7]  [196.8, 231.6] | 0.89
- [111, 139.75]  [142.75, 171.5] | 1.17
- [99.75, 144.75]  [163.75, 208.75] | 0.97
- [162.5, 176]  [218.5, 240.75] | 0.79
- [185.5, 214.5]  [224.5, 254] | 1.17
